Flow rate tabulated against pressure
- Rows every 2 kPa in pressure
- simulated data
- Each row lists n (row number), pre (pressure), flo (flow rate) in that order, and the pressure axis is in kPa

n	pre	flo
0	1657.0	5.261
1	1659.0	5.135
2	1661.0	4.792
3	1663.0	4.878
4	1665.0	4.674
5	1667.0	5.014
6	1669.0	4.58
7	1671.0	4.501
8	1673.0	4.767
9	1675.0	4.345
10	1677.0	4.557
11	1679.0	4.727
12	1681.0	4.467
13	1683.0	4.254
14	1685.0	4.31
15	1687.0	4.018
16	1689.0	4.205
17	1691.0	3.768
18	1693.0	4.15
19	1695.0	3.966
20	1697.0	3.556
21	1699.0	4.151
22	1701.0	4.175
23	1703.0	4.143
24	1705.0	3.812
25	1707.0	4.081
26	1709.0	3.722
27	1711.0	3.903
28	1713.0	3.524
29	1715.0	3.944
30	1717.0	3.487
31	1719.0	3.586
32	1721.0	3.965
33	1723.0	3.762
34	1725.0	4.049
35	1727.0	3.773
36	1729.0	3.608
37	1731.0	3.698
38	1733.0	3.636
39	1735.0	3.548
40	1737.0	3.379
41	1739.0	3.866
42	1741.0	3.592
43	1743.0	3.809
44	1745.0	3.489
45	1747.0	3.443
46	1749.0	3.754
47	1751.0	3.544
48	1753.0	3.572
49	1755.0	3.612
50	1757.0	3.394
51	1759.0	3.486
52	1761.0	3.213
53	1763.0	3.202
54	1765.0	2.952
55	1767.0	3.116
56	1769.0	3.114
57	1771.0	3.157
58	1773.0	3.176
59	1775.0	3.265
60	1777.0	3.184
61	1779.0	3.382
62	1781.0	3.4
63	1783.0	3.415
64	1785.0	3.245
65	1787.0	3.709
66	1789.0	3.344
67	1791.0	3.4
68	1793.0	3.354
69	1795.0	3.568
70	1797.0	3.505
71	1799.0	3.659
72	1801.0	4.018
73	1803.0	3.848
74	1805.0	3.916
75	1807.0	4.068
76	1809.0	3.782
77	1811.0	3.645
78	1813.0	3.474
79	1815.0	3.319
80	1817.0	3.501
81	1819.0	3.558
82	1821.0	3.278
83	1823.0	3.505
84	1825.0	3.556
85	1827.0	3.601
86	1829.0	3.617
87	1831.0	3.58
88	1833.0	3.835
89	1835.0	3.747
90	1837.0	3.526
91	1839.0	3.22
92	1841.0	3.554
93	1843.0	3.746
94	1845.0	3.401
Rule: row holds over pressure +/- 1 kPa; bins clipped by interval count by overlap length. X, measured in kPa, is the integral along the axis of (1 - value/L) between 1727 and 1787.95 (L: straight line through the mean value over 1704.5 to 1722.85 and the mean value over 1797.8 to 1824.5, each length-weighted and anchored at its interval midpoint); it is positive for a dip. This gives 4.7 kPa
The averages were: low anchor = 3.78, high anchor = 3.66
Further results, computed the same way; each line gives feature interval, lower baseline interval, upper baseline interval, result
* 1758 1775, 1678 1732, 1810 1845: 2.6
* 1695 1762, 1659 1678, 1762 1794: 3.5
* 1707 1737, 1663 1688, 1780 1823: 3.2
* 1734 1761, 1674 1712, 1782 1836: 2.2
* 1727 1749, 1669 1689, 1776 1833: 2.2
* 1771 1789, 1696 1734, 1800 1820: 2.0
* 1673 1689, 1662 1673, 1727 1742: 0.4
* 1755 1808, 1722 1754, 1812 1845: 2.5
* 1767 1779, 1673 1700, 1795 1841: 2.0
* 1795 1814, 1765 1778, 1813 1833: -2.1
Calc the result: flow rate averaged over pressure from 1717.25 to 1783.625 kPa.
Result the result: 3.49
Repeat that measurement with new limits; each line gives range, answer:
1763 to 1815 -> 3.46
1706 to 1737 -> 3.74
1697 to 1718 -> 3.88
